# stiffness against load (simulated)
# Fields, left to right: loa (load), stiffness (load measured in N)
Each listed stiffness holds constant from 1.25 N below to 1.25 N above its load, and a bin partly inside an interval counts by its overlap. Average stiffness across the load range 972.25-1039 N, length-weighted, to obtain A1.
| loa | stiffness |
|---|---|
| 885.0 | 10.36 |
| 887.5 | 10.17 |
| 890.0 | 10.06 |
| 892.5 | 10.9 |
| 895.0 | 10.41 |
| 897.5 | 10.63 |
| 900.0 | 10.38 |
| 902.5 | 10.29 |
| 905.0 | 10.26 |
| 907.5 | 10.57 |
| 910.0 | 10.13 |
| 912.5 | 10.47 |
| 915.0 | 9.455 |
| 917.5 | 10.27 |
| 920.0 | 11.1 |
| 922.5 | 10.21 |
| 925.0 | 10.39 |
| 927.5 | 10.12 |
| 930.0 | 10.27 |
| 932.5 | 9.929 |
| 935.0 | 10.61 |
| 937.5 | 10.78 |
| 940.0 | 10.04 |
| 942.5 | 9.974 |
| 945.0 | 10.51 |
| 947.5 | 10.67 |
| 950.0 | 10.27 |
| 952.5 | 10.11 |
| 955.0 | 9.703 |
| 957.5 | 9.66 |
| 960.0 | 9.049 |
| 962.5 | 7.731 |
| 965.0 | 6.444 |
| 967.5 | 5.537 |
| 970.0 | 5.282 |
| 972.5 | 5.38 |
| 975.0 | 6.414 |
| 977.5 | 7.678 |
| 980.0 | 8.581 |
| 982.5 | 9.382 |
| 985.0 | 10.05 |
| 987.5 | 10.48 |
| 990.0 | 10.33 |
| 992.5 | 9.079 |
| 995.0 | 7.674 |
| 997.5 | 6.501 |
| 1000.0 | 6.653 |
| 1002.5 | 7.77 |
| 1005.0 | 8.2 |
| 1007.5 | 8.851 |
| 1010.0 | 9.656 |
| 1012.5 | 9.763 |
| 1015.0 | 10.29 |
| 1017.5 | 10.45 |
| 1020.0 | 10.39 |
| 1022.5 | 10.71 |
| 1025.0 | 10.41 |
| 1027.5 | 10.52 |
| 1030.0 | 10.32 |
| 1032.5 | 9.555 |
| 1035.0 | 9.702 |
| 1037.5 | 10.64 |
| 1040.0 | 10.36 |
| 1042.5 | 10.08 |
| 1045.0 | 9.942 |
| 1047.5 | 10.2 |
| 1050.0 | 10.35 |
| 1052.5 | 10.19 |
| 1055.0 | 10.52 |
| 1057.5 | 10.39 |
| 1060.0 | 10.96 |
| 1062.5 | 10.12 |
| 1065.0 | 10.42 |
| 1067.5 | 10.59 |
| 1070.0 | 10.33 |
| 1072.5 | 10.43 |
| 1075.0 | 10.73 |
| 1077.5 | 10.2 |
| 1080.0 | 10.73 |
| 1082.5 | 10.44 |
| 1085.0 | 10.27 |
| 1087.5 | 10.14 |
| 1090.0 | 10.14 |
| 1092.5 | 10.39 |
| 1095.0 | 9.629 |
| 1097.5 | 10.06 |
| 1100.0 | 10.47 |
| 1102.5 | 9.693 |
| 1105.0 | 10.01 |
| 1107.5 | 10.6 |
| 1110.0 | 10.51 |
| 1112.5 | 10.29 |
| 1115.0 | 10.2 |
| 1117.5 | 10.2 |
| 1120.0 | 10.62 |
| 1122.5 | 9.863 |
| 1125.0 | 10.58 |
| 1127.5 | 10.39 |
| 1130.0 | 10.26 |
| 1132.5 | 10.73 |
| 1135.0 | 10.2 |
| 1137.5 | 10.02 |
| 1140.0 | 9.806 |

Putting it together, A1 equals 9.15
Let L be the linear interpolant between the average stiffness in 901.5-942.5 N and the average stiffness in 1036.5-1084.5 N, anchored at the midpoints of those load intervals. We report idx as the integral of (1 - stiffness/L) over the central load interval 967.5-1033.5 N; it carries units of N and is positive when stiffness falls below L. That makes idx 9.9 N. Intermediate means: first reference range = 10.3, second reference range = 10.4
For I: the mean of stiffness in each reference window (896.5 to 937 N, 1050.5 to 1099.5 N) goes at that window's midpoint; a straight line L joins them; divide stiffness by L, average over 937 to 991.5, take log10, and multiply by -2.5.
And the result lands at 0.17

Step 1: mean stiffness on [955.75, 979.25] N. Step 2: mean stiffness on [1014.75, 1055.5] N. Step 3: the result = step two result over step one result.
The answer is 1.4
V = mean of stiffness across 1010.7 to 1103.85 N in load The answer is 10.3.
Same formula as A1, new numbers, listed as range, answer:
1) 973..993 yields 8.86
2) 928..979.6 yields 8.82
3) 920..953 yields 10.3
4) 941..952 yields 10.3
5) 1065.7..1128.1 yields 10.3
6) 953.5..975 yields 7.33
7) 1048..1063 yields 10.4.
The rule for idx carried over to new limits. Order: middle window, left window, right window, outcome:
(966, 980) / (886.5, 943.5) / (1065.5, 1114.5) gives 5.46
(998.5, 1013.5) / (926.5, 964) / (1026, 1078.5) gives 2.55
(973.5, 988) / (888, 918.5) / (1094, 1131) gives 2.35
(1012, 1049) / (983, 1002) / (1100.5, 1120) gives -4.25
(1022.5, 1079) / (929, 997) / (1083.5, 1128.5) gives -3.53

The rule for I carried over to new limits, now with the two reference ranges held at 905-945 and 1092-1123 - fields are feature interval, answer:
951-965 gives 0.14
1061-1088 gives -0.02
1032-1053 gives 0.01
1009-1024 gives 0.00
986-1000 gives 0.19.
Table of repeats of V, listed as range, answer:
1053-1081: 10.5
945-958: 10.1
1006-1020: 9.83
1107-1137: 10.4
